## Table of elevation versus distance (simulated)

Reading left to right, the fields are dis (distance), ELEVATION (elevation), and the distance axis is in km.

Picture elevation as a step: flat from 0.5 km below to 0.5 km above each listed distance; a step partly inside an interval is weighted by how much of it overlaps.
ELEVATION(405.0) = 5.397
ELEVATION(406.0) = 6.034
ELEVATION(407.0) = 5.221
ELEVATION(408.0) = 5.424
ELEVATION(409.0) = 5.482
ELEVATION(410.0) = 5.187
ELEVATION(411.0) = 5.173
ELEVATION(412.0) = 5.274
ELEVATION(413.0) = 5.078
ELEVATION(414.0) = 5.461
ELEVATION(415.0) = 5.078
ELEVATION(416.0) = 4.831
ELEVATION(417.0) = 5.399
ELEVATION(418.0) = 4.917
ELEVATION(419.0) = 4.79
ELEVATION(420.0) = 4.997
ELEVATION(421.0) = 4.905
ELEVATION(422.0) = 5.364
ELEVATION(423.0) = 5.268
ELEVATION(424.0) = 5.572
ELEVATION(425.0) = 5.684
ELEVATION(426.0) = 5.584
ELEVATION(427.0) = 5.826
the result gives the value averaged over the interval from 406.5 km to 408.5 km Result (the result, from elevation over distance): 5.32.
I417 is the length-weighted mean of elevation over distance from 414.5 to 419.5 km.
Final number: 5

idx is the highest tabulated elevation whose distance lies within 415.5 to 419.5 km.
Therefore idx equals 5.399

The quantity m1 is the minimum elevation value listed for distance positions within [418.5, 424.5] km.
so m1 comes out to 4.79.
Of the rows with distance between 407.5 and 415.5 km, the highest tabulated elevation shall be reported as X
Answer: 5.482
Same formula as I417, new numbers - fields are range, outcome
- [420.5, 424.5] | 5.28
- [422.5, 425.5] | 5.51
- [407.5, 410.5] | 5.36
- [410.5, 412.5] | 5.22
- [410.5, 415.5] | 5.21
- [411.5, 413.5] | 5.18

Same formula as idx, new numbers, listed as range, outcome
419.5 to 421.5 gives 4.997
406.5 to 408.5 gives 5.424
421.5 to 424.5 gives 5.572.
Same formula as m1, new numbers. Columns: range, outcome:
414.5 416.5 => 4.831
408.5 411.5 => 5.173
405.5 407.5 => 5.221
